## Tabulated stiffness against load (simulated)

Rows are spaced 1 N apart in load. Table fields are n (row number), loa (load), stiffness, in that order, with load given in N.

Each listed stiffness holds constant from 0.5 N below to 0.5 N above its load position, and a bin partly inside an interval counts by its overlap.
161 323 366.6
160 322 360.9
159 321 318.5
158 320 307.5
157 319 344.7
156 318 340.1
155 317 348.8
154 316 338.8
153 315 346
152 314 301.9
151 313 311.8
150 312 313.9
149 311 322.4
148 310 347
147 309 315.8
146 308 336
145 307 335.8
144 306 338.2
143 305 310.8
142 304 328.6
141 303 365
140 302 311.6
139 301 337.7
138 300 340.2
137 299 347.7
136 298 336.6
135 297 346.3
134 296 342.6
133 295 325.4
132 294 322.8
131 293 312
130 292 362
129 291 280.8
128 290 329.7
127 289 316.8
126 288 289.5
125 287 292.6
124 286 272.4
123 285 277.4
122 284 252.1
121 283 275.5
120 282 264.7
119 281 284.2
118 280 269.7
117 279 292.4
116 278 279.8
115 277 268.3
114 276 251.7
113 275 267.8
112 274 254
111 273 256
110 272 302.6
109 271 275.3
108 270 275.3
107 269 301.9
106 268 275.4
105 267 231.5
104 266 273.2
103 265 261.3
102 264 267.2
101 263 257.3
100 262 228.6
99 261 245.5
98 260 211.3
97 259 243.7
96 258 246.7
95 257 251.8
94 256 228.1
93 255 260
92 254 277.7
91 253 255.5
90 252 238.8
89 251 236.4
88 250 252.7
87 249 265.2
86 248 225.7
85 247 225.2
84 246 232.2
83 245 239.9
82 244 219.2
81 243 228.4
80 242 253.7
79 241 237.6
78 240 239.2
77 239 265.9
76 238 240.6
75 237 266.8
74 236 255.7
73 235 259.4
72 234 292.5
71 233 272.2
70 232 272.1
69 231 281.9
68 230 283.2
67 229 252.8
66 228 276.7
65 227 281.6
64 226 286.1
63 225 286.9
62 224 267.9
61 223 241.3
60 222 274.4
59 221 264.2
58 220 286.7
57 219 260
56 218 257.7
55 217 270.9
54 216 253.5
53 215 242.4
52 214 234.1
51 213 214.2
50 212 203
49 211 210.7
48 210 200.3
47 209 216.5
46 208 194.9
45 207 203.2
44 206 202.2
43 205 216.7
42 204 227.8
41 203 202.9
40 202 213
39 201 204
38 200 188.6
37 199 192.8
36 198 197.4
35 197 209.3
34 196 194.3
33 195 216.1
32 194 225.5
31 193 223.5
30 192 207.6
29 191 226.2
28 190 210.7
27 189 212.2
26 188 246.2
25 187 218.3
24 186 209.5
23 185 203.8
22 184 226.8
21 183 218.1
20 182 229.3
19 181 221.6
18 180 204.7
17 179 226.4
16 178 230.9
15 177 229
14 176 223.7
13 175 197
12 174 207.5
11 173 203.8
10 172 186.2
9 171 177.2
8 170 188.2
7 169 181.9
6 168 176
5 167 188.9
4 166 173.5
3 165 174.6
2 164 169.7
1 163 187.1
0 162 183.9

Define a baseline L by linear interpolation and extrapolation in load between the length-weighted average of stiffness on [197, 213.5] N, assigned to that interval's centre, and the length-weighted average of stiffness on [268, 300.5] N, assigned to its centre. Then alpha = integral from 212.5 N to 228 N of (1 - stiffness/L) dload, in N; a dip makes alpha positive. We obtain -2.7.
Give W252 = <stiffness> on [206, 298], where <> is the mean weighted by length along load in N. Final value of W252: 263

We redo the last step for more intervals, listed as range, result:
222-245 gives 262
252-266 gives 249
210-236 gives 260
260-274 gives 263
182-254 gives 237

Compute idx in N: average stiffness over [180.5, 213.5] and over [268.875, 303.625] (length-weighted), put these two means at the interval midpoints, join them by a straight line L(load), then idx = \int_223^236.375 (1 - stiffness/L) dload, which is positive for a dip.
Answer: -1.6 N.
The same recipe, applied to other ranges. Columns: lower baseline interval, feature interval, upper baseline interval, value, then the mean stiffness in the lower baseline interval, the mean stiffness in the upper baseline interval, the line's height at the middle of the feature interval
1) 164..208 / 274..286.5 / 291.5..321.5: 1.4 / 207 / 332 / 305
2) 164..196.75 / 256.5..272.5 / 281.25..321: 1.5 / 208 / 320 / 286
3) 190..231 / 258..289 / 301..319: 2.9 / 233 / 331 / 295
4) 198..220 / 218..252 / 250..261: -3.5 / 221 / 245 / 234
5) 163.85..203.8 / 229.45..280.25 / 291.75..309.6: 4.8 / 206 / 334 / 284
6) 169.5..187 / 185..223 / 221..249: 1.6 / 211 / 258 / 232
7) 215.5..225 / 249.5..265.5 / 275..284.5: 1.3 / 265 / 271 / 269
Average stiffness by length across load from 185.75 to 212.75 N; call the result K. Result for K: 210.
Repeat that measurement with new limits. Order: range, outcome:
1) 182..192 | 219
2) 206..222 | 234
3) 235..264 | 245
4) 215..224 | 263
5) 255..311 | 291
